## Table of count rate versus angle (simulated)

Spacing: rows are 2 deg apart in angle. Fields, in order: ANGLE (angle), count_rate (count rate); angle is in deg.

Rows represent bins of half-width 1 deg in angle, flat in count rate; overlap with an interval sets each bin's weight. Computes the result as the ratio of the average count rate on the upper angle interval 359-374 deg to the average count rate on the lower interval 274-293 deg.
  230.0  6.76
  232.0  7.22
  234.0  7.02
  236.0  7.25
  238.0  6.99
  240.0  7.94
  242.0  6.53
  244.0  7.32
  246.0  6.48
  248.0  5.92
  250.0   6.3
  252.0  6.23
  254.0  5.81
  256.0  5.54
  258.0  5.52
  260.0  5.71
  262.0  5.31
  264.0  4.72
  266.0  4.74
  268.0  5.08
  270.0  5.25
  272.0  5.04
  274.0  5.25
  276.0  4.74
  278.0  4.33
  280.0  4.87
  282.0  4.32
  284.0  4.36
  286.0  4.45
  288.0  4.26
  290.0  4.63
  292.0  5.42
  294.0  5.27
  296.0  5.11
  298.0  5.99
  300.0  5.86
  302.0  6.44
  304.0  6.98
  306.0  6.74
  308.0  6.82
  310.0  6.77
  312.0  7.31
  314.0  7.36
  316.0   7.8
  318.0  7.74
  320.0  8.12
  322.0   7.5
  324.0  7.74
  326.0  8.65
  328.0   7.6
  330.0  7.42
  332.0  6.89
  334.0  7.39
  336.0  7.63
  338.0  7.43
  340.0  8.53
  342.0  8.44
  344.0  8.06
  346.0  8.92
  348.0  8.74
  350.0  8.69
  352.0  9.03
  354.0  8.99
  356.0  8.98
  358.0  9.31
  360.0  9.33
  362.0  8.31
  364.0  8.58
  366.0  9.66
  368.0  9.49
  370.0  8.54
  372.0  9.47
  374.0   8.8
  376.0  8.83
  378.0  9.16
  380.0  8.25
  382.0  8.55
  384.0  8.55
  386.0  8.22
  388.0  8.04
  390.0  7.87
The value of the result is 1.95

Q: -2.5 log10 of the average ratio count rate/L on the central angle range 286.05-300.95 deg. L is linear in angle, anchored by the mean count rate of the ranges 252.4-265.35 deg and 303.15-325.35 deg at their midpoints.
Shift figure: 0.28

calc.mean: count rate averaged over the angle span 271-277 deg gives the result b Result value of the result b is 5.01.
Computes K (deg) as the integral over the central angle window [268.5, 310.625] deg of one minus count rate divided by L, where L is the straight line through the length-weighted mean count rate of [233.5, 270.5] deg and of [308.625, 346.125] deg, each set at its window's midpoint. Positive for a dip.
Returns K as 9.50 deg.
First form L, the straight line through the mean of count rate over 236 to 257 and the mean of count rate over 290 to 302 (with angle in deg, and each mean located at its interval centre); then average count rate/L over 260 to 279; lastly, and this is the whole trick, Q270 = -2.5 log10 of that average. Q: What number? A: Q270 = 0.22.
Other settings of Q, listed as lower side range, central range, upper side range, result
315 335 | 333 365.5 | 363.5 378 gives -0.01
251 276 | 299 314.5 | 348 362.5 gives 0.04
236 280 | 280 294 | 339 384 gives 0.39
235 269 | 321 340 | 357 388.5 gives 0.03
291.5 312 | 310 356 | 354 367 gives -0.04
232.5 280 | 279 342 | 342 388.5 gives 0.12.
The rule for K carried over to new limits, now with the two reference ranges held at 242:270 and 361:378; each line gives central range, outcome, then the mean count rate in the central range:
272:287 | 4.1 deg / 4.65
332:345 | 0.4 deg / 7.83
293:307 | 1.9 deg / 6.06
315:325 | -0.3 deg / 7.78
